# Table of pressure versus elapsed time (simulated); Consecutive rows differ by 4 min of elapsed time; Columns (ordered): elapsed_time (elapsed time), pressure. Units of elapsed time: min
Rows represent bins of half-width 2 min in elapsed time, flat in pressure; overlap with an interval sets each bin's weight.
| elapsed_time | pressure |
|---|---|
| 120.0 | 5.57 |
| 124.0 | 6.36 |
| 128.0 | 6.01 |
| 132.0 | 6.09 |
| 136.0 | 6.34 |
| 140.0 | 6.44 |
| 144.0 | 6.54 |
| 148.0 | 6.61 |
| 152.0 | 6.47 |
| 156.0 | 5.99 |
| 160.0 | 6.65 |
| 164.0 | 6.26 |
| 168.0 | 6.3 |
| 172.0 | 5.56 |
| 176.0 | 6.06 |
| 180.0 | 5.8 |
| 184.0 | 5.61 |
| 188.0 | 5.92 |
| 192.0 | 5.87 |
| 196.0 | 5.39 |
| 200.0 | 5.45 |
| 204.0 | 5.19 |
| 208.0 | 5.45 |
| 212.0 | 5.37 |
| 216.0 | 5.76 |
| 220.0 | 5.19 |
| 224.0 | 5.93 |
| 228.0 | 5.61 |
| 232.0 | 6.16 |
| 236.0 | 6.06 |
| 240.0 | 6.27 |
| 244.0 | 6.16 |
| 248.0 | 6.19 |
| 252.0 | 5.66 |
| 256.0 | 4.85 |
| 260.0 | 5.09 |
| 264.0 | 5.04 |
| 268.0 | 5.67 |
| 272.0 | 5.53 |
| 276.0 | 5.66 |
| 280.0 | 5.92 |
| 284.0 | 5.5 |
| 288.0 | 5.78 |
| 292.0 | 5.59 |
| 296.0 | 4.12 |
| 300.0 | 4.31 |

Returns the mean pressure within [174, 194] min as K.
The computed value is 5.85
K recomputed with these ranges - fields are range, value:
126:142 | 6.22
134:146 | 6.44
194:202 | 5.42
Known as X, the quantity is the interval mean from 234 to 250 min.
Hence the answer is 6.17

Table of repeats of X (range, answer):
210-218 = 5.56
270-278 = 5.6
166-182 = 5.93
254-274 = 5.24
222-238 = 5.94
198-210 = 5.36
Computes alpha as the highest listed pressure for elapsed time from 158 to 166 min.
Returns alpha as 6.65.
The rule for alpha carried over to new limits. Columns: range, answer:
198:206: 5.45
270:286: 5.92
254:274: 5.67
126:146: 6.54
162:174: 6.3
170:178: 6.06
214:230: 5.93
